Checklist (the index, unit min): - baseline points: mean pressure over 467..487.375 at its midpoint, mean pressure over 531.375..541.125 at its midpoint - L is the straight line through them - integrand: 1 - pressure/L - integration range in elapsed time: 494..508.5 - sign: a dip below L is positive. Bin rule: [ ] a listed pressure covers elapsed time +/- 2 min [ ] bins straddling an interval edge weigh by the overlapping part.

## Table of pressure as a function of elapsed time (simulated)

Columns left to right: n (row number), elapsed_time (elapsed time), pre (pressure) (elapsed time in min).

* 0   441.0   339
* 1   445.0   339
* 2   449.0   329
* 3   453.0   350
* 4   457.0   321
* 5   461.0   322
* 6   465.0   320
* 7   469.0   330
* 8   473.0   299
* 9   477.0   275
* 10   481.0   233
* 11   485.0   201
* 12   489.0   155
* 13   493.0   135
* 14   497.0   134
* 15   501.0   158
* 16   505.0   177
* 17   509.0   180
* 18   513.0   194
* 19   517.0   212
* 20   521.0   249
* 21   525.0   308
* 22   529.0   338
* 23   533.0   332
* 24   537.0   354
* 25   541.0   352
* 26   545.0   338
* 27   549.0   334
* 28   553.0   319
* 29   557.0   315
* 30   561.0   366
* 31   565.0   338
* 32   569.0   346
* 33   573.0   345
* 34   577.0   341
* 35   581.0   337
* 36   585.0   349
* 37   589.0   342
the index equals 6.86 min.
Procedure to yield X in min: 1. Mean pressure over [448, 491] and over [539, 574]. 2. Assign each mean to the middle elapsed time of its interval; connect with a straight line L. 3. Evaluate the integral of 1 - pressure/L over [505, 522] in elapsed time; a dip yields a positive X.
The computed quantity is 5.96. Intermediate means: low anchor 284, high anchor 339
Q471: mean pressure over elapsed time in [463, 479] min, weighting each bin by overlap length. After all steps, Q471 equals 306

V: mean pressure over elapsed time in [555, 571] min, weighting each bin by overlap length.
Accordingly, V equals 341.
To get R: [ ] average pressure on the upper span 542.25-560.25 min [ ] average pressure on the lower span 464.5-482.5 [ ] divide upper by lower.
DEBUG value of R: 1.14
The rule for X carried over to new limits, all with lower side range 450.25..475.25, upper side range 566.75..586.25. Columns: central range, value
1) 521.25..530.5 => 0.73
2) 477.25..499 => 9.80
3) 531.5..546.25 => -0.35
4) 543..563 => 0.28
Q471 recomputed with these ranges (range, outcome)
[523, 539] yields 333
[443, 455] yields 339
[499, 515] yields 177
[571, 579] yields 343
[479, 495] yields 181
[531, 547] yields 344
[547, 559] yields 323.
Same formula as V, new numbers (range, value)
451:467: 328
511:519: 203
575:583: 339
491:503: 142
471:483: 269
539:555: 336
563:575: 343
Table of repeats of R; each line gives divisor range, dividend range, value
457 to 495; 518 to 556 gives 1.26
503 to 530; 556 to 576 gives 1.47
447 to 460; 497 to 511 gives 0.50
